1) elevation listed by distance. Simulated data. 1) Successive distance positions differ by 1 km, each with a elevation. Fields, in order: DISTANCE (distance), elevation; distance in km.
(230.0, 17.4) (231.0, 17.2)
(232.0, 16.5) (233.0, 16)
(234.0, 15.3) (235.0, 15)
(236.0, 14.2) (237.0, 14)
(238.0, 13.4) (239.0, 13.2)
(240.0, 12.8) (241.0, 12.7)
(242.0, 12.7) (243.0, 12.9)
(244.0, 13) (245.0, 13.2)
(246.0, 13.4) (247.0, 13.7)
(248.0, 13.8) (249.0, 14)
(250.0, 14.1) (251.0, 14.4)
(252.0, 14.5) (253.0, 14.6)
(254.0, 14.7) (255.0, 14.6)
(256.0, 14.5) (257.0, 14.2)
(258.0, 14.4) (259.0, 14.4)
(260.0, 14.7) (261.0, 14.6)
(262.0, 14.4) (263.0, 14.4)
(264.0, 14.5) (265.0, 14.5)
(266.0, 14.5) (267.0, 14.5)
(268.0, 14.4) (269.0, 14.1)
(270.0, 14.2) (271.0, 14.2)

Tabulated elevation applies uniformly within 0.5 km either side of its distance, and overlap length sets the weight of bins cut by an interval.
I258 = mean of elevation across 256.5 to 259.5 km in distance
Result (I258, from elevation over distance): 14.3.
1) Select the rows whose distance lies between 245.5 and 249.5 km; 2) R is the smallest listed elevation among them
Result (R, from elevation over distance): 13.4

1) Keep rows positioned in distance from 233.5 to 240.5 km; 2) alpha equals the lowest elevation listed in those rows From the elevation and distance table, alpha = 12.8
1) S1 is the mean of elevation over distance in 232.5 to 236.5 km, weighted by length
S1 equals 15.1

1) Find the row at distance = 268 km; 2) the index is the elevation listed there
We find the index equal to 14.4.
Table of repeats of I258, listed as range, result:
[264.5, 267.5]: 14.5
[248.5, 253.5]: 14.3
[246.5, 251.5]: 14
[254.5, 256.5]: 14.6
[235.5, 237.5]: 14.1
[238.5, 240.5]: 13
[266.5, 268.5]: 14.4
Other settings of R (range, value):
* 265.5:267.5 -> 14.5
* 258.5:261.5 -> 14.4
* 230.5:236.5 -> 14.2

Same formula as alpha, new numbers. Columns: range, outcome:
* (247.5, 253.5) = 13.8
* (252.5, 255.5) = 14.6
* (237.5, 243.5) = 12.7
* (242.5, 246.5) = 12.9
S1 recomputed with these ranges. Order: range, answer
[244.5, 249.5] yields 13.6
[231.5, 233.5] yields 16.2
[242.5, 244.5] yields 12.9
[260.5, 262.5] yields 14.5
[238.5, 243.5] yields 12.9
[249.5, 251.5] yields 14.2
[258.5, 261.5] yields 14.6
